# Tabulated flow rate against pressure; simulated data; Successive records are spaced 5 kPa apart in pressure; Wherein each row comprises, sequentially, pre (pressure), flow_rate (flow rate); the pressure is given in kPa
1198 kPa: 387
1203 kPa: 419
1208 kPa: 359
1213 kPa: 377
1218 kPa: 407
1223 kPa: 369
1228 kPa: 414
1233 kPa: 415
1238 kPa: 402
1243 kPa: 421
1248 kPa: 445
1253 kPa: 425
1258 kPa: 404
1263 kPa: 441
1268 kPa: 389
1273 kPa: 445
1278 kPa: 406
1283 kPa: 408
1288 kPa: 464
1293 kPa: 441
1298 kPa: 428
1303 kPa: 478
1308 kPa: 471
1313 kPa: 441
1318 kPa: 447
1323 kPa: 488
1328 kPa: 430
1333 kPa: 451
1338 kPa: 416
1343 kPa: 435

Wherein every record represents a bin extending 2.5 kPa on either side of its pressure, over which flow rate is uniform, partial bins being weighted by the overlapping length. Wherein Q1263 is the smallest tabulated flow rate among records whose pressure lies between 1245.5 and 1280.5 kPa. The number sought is 389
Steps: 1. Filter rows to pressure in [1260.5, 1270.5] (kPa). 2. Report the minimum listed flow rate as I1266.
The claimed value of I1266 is 389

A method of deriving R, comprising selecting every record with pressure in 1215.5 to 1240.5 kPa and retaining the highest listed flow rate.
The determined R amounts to 415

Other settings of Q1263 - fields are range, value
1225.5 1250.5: 402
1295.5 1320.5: 428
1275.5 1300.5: 406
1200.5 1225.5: 359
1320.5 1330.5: 430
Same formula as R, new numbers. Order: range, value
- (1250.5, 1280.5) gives 445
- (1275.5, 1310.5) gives 478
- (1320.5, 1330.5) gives 488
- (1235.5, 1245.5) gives 421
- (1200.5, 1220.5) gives 419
